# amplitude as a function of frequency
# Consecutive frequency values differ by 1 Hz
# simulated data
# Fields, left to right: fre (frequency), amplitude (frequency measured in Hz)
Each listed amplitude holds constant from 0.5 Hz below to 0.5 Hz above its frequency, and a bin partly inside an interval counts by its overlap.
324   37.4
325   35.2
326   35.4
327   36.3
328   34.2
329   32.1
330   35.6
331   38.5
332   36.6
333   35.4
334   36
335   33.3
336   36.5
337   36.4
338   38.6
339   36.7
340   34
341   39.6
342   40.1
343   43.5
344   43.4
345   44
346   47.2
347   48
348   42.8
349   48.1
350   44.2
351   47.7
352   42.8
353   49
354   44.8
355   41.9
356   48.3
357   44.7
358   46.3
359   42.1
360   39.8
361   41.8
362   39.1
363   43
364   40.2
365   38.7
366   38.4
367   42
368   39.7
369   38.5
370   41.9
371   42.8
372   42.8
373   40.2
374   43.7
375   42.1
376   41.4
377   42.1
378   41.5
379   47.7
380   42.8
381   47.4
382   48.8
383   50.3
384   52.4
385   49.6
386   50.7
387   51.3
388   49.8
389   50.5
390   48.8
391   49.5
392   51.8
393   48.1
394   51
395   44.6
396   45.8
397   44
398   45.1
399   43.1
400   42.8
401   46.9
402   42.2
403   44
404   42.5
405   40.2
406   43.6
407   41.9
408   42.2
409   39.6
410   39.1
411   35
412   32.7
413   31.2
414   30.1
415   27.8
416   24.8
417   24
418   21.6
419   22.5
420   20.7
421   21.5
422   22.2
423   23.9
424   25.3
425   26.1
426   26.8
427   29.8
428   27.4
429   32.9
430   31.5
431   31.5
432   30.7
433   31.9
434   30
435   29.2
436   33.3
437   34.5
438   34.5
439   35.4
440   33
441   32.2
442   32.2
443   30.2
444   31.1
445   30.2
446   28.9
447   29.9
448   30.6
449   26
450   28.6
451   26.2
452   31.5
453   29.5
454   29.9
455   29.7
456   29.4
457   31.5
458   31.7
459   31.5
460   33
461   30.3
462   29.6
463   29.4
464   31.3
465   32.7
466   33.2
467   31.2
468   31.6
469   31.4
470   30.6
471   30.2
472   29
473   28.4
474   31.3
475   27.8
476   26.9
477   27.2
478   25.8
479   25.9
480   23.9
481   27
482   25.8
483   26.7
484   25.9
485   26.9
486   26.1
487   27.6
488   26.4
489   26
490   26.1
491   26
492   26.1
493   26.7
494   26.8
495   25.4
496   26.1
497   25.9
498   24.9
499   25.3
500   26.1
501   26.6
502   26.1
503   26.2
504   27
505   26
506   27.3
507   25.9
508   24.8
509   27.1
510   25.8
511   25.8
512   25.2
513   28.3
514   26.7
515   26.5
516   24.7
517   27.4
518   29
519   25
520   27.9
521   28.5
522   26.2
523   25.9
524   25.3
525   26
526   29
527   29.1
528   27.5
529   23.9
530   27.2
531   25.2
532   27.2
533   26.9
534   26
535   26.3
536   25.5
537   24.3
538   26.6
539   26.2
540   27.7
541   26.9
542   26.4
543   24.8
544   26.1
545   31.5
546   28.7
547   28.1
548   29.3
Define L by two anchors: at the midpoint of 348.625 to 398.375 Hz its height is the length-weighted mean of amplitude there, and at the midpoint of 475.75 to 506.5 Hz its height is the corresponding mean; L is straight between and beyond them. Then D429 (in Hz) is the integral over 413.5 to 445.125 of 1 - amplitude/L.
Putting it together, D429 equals 6.32 Hz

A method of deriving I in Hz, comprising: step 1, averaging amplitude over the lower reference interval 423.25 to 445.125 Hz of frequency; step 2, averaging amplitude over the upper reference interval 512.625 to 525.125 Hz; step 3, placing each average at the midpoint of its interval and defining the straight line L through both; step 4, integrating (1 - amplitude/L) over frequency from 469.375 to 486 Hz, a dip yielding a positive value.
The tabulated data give 0.74 Hz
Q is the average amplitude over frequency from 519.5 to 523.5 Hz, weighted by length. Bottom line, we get 27.1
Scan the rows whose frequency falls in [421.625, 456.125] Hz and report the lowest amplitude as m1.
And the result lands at 22.2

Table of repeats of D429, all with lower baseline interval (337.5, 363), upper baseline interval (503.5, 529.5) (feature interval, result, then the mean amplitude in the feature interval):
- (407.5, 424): 3.7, 28.6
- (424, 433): 1.5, 29.5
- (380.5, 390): -2.5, 50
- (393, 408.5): -2.4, 44.1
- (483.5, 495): 1.2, 26.4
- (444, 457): 1.5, 29.4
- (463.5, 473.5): 0.1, 31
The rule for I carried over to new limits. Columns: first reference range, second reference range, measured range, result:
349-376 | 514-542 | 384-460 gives 4.24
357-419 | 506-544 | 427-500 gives 9.23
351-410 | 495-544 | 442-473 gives 3.65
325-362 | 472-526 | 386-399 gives -4.33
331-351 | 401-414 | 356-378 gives -0.90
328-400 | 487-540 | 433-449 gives 1.40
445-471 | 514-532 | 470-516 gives 2.94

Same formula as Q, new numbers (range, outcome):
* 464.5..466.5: 33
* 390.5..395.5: 49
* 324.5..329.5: 34.6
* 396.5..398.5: 44.5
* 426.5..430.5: 30.4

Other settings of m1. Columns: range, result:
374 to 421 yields 20.7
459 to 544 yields 23.9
